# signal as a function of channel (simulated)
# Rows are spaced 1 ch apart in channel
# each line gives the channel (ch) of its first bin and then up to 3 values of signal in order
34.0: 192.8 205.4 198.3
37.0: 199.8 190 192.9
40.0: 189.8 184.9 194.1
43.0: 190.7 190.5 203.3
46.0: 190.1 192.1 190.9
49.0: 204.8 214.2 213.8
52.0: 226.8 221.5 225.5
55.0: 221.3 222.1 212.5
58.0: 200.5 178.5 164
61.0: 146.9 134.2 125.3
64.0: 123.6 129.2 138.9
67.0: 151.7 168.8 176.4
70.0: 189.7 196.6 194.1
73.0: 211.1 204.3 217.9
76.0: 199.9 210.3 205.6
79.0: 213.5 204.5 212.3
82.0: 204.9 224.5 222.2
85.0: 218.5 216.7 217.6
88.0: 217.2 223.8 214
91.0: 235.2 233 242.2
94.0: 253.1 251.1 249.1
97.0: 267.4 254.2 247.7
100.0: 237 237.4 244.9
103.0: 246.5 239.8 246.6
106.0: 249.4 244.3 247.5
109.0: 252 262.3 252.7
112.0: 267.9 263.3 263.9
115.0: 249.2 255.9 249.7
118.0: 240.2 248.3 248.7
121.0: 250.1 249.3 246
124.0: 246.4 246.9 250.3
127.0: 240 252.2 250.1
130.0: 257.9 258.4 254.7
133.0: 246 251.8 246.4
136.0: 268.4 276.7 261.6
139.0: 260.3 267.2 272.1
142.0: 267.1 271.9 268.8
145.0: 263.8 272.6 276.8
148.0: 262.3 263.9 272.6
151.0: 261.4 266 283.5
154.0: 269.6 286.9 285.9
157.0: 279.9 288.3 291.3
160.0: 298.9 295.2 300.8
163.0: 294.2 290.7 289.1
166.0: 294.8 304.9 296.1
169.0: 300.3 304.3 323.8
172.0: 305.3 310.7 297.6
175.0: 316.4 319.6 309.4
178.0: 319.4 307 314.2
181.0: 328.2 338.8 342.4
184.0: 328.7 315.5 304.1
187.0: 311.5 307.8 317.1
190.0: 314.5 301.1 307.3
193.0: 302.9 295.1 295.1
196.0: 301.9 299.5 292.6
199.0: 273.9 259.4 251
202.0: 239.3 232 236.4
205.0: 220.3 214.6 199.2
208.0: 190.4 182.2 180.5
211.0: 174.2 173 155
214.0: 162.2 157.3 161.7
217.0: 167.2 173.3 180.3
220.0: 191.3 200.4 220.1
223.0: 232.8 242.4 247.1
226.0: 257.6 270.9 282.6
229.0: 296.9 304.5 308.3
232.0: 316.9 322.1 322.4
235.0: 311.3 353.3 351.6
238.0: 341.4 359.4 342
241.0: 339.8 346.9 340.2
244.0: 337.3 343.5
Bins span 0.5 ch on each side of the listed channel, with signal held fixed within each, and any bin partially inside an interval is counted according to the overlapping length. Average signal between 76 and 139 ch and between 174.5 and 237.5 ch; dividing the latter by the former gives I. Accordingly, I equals 1.1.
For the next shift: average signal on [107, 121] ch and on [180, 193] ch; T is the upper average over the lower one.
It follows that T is 1.25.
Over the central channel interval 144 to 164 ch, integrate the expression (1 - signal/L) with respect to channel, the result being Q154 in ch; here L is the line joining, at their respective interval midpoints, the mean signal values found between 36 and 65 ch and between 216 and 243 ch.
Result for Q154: -3.2 ch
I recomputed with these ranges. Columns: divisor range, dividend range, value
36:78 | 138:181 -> 1.53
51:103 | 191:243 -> 1.24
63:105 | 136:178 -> 1.35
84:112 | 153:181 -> 1.25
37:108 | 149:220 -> 1.30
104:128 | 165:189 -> 1.25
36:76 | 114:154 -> 1.37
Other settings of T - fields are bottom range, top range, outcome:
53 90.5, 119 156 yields 1.35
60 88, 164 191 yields 1.66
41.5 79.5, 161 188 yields 1.64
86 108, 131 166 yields 1.14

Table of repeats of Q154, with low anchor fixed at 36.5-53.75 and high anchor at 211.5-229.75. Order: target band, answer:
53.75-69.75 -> 2.5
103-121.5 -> -4.3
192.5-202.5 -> -3.4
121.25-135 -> -3.0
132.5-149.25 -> -4.8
